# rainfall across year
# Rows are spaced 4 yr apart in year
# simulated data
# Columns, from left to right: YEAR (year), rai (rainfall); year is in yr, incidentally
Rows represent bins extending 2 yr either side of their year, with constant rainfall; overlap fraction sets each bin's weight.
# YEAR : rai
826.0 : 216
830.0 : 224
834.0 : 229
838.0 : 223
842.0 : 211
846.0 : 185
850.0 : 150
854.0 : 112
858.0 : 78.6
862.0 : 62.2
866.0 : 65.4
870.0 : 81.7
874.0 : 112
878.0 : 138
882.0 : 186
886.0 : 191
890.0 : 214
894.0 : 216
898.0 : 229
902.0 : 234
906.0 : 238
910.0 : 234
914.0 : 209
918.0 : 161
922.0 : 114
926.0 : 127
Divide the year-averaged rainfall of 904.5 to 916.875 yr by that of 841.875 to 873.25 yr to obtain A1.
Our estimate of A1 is 1.97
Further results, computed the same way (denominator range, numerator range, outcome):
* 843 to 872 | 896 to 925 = 1.84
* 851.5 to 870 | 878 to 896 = 2.38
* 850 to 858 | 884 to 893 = 1.80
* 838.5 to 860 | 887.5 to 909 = 1.48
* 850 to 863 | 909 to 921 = 1.99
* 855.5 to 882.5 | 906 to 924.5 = 1.86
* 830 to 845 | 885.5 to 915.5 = 1.02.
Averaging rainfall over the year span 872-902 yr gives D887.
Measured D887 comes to 187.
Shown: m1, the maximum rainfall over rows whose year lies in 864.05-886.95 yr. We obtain 191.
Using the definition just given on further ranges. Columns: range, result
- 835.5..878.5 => 223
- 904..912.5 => 238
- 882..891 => 214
